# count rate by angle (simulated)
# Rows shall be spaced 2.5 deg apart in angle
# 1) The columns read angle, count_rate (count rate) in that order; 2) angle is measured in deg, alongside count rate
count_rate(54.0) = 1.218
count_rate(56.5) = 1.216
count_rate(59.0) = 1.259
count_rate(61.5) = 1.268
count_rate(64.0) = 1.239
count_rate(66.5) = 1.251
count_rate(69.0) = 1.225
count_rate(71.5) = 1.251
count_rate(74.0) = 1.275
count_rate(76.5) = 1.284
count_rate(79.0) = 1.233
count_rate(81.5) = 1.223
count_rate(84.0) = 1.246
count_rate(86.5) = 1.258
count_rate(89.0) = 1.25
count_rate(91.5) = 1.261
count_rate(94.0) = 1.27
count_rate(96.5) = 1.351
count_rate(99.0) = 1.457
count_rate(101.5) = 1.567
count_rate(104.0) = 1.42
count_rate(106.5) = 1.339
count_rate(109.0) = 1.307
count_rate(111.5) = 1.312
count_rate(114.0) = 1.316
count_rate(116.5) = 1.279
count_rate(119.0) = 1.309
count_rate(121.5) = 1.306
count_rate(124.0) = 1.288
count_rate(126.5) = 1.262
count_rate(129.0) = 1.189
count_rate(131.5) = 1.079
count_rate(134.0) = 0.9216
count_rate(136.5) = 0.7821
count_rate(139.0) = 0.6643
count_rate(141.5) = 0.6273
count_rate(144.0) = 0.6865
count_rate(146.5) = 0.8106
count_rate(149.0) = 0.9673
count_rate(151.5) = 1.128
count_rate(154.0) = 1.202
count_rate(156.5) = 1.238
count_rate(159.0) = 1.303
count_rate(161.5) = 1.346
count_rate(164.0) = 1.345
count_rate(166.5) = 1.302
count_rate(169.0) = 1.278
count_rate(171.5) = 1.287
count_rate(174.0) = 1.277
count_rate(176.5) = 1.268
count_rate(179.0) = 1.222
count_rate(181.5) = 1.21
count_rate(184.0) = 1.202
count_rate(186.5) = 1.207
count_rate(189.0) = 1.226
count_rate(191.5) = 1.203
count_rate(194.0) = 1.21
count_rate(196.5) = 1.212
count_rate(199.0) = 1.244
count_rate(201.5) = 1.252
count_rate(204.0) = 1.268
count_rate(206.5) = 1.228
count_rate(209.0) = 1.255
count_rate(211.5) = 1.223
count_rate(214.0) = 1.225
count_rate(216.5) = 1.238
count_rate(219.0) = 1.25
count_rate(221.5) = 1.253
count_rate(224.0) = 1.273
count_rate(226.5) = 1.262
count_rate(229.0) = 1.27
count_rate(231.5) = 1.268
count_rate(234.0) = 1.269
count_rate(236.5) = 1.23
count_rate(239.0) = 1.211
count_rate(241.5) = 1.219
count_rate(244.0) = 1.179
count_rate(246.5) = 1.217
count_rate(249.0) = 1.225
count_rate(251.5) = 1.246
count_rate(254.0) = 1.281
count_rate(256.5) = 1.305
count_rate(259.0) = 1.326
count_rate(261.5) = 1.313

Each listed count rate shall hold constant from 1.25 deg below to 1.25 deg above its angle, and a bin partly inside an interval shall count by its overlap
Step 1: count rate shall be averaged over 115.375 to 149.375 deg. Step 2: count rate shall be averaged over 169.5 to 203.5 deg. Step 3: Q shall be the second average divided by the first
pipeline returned 1.22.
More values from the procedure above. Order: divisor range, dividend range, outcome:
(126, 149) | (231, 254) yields 1.39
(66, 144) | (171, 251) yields 1.02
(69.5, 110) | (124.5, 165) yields 0.79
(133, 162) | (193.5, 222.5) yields 1.29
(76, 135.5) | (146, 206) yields 0.96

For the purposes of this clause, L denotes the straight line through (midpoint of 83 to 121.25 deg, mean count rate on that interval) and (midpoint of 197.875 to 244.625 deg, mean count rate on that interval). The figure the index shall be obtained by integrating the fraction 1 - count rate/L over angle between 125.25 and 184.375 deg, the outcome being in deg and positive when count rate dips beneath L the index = 8.40 deg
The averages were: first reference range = 1.33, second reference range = 1.24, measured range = 1.11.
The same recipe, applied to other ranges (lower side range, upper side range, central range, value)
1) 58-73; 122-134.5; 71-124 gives -4.47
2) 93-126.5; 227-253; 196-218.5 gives 0.41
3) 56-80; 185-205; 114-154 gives 6.59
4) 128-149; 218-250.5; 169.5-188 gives -4.18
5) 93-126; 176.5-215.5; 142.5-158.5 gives 3.42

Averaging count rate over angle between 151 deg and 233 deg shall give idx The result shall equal 1.25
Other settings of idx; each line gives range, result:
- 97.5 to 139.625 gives 1.23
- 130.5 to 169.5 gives 1.04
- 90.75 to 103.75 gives 1.39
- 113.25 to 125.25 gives 1.3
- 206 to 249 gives 1.24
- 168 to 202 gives 1.23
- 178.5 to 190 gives 1.21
